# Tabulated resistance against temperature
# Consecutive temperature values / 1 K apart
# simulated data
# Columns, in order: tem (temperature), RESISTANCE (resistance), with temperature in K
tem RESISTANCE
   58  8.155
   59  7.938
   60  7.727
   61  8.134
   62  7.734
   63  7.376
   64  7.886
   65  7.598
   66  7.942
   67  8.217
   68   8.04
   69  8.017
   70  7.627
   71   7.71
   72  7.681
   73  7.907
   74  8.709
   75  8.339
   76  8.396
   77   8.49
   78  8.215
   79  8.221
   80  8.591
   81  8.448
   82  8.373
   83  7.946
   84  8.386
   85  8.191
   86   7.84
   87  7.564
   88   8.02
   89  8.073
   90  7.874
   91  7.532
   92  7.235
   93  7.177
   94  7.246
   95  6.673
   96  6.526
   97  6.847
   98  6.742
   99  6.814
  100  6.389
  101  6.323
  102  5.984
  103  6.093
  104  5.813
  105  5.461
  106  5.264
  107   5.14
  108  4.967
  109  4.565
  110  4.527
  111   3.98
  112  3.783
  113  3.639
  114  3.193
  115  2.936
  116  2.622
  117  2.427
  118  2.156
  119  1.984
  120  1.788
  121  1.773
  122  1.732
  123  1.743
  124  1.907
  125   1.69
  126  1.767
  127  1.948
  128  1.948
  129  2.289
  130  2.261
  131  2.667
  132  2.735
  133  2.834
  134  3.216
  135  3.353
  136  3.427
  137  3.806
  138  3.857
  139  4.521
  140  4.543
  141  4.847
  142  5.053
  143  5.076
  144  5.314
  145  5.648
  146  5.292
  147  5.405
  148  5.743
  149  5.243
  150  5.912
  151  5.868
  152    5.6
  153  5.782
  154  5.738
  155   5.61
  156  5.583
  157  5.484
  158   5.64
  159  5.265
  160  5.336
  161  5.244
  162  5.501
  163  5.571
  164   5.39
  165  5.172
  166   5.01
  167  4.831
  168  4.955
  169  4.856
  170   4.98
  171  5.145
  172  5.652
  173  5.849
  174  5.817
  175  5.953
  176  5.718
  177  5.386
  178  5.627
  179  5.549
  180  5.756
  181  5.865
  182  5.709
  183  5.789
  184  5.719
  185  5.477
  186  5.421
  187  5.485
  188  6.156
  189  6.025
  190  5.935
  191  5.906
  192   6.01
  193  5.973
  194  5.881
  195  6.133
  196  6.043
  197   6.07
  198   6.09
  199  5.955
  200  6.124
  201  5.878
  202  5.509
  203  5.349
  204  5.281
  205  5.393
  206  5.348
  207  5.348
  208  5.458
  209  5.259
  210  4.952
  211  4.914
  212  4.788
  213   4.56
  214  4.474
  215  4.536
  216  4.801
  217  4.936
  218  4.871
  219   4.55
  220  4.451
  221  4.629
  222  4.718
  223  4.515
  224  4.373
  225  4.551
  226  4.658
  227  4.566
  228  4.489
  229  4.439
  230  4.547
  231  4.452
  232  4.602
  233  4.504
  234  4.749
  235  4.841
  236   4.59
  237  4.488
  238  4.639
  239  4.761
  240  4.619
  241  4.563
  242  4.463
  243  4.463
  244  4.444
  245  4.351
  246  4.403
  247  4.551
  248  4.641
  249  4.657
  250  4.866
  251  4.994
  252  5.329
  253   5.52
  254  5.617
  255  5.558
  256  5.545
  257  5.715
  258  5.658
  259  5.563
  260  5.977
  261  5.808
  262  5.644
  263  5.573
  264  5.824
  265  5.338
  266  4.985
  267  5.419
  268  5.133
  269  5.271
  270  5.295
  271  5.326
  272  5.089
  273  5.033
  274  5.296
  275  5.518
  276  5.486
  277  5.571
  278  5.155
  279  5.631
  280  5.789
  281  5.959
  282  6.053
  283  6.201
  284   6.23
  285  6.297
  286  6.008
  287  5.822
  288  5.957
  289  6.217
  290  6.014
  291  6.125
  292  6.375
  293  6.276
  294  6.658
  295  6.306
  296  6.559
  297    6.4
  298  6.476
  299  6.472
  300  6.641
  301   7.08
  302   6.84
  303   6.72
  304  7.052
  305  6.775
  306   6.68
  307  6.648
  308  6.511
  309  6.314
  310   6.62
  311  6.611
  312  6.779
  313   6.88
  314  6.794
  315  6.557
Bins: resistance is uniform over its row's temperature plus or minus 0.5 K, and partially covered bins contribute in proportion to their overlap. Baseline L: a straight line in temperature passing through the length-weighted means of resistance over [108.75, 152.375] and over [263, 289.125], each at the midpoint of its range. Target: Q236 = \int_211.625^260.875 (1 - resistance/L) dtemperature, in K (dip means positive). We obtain 2.42 K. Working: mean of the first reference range 3.55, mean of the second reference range 5.6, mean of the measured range 4.8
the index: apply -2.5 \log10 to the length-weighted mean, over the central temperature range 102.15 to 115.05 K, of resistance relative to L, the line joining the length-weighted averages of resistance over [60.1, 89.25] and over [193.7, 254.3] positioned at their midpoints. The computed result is 0.50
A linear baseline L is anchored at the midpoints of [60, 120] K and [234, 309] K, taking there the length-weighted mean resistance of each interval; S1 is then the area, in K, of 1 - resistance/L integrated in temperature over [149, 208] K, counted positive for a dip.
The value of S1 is 4.95 K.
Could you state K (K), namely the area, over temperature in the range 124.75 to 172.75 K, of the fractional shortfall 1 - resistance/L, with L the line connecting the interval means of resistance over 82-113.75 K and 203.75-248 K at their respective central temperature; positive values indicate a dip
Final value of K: 9.37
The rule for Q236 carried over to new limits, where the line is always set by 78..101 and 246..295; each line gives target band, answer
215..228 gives 3.2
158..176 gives 3.7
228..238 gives 2.4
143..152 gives 1.8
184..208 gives 2.4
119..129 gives 7.4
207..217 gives 2.2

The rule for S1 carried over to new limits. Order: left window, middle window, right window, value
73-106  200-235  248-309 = 8.35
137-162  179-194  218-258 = -2.18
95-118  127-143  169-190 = 5.54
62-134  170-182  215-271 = -0.82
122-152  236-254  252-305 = 2.27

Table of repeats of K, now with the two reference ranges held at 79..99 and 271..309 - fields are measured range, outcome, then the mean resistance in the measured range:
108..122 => 8.27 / 3.05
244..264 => 3.61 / 5.26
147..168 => 4.92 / 5.46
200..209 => 1.74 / 5.47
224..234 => 3.13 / 4.54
